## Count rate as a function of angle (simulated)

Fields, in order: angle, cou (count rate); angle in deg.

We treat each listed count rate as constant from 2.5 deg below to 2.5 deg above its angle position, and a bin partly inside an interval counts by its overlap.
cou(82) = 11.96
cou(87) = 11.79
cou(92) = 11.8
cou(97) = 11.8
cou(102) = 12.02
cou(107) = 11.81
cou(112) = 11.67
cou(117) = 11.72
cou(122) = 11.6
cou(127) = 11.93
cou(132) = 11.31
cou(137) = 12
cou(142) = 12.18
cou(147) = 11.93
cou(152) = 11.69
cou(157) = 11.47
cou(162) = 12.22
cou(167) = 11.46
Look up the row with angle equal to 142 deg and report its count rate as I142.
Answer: 12.18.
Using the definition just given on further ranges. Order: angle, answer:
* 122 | 11.6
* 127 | 11.93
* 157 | 11.47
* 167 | 11.46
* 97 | 11.8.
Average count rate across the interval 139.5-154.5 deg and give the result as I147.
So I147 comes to 11.9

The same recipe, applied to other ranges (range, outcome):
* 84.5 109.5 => 11.8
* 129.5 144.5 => 11.8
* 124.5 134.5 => 11.6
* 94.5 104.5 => 11.9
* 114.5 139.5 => 11.7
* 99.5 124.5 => 11.8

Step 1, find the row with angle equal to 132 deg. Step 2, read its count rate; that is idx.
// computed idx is 11.31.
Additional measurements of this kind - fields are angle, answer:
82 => 11.96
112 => 11.67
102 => 12.02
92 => 11.8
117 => 11.72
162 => 12.22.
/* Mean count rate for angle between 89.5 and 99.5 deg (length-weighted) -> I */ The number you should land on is 11.8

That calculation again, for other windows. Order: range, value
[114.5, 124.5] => 11.7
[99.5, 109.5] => 11.9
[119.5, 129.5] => 11.8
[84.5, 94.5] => 11.8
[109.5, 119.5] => 11.7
